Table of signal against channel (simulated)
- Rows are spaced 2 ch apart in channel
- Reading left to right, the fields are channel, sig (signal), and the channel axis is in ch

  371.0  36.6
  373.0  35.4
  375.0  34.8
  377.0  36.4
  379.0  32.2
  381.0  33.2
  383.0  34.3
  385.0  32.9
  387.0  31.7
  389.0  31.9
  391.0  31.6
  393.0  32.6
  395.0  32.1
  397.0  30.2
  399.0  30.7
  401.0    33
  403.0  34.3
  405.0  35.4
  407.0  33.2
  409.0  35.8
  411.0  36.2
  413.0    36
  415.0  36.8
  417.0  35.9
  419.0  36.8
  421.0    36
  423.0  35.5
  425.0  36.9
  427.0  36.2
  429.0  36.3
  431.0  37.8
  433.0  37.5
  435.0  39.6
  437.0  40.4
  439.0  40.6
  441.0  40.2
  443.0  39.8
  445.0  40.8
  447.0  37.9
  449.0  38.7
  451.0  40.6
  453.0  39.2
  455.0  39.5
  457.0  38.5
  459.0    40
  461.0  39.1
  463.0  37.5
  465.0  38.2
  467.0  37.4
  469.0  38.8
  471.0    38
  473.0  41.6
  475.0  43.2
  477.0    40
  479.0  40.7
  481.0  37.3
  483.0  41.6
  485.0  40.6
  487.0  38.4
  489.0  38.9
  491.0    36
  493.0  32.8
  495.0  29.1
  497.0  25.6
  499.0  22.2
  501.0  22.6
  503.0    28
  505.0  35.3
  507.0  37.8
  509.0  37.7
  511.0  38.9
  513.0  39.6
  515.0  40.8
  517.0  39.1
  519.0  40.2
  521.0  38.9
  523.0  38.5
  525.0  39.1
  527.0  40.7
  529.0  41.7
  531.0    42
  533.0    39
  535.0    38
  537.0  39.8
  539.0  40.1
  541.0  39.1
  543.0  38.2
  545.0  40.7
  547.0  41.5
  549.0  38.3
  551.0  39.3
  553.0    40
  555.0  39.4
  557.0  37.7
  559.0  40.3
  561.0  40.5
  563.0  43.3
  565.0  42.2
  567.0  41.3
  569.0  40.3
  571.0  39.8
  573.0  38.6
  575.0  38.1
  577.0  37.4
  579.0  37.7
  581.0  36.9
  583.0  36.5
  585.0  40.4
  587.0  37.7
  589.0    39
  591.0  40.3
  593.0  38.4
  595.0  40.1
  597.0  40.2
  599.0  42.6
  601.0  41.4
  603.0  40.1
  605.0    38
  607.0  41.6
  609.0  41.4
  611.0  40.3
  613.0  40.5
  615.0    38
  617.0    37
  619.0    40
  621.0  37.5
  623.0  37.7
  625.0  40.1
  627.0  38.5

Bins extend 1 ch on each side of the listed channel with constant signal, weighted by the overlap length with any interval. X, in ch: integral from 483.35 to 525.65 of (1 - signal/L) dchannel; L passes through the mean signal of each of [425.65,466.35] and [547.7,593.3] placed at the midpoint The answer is 4.09 ch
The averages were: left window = 38.9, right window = 39.3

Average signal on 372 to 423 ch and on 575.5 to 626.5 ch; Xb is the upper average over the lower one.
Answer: 1.15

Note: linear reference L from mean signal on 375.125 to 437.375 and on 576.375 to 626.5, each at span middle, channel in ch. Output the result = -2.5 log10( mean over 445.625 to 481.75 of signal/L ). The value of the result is -0.09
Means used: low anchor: 34.8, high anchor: 39.2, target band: 39.3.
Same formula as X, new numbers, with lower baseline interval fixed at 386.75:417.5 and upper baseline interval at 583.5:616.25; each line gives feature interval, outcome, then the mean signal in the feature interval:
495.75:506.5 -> 2.8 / 27.3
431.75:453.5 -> -2.9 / 39.6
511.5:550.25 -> -2.1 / 39.7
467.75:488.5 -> -2.3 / 40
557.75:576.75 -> -0.7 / 40.3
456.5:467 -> -0.9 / 38.5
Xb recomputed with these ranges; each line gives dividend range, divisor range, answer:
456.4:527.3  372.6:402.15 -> 1.13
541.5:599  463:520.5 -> 1.08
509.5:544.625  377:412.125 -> 1.20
